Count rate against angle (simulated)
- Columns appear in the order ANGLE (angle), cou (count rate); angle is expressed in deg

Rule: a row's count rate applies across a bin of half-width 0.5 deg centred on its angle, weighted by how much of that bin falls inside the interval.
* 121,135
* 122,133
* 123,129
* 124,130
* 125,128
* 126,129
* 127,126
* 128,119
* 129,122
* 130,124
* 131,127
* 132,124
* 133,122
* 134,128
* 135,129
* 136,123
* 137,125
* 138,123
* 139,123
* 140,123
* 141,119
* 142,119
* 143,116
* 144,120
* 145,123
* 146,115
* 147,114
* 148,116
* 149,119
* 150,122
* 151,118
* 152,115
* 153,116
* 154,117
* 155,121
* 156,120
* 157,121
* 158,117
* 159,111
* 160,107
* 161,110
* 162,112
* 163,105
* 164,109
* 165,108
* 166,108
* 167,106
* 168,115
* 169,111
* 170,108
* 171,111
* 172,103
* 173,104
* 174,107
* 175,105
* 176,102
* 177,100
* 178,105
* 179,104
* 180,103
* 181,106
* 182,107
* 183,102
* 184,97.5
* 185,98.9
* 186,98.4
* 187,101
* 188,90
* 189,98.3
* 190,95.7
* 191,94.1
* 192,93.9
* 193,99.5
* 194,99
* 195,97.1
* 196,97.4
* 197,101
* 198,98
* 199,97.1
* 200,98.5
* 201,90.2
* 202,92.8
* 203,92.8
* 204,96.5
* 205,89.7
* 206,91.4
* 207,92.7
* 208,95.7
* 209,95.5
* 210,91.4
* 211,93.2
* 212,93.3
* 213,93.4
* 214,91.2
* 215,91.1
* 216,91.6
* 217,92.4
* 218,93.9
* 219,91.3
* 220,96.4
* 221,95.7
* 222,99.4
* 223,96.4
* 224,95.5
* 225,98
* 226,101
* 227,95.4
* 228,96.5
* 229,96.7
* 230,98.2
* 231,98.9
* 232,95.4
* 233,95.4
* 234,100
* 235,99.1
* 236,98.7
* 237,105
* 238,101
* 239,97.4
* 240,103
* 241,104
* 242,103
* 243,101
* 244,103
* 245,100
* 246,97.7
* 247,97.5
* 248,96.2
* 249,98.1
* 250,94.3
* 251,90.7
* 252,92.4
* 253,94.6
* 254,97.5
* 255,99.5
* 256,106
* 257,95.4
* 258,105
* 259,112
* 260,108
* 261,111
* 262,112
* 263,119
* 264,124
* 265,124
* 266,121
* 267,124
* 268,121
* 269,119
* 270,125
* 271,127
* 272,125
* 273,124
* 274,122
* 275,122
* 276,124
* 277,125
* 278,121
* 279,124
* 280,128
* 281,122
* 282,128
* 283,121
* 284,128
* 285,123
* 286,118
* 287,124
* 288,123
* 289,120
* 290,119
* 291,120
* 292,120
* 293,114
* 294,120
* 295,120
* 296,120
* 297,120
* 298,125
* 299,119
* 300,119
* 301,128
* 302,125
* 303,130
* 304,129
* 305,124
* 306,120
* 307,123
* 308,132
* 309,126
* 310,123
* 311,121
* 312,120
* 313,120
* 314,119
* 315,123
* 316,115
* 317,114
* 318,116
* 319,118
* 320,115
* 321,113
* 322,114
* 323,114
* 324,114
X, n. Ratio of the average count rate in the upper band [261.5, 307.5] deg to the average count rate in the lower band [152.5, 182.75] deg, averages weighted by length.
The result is 1.1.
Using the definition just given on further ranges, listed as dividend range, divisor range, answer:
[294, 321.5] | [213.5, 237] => 1.26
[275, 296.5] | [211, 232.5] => 1.28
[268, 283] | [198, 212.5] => 1.32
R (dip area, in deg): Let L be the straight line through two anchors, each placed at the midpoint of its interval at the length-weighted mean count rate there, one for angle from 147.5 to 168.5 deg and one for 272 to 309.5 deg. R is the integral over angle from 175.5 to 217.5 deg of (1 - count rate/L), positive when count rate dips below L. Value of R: 7.2 deg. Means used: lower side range 114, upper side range 123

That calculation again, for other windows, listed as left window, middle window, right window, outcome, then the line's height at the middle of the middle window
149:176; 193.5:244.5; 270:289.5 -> 9.1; 117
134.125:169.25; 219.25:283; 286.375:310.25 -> 7.1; 121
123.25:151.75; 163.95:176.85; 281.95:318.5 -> 1.6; 122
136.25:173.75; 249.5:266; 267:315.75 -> 2.1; 121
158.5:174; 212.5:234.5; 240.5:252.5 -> 1.2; 101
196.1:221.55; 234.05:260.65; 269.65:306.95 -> 1.9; 108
